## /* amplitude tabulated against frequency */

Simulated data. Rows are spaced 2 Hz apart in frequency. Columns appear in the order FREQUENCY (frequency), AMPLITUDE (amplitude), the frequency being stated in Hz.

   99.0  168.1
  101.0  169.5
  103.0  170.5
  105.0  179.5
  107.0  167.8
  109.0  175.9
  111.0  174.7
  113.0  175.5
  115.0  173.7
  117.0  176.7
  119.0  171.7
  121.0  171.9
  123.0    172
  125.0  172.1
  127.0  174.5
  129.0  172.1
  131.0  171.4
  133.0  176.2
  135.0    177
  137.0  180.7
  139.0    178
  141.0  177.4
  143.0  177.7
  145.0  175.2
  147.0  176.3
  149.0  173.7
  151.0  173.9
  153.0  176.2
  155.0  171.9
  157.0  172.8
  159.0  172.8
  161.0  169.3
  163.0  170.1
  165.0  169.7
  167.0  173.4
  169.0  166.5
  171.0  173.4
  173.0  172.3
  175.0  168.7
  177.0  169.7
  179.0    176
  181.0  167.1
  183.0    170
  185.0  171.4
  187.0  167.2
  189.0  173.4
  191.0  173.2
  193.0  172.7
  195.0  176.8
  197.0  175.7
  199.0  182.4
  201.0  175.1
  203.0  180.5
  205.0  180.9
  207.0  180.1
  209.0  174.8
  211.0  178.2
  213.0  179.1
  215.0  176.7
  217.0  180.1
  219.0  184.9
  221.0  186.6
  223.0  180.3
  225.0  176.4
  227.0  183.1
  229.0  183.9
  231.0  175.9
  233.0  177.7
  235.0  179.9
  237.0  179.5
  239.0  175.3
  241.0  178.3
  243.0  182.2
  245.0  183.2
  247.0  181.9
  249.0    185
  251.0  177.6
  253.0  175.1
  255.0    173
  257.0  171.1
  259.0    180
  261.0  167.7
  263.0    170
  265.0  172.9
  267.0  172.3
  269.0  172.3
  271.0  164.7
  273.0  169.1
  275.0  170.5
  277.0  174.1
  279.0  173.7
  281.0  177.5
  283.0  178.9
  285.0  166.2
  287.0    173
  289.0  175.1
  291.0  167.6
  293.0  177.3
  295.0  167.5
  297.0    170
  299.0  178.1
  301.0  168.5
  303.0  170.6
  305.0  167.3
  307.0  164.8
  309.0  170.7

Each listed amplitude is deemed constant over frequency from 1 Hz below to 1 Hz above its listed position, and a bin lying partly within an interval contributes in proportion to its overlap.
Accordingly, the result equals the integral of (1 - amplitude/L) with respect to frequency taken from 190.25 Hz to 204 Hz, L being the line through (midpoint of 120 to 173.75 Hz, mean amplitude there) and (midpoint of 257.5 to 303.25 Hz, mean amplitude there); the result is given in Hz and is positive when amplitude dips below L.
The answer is -0.3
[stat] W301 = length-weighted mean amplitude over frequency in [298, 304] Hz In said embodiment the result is 172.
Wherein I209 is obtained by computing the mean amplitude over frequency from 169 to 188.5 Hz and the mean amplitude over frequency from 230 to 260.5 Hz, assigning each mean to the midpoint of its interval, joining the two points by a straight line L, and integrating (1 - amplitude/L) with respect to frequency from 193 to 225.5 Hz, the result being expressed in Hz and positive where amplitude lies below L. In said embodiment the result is -0.95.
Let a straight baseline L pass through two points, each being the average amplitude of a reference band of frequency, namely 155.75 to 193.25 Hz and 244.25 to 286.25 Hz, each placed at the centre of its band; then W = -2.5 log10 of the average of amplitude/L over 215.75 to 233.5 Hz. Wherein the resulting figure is -0.05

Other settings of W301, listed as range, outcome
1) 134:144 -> 178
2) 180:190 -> 170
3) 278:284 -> 177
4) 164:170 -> 170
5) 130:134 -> 174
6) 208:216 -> 177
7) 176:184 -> 171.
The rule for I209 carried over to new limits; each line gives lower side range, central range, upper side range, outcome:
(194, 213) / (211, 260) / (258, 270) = -1.2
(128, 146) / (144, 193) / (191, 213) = 1.4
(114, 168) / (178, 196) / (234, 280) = 0.3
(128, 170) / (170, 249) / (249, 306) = -1.8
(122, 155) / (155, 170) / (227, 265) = 0.4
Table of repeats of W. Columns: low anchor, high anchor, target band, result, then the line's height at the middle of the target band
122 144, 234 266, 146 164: 0.02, 176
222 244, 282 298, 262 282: 0.02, 174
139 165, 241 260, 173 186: 0.03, 175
